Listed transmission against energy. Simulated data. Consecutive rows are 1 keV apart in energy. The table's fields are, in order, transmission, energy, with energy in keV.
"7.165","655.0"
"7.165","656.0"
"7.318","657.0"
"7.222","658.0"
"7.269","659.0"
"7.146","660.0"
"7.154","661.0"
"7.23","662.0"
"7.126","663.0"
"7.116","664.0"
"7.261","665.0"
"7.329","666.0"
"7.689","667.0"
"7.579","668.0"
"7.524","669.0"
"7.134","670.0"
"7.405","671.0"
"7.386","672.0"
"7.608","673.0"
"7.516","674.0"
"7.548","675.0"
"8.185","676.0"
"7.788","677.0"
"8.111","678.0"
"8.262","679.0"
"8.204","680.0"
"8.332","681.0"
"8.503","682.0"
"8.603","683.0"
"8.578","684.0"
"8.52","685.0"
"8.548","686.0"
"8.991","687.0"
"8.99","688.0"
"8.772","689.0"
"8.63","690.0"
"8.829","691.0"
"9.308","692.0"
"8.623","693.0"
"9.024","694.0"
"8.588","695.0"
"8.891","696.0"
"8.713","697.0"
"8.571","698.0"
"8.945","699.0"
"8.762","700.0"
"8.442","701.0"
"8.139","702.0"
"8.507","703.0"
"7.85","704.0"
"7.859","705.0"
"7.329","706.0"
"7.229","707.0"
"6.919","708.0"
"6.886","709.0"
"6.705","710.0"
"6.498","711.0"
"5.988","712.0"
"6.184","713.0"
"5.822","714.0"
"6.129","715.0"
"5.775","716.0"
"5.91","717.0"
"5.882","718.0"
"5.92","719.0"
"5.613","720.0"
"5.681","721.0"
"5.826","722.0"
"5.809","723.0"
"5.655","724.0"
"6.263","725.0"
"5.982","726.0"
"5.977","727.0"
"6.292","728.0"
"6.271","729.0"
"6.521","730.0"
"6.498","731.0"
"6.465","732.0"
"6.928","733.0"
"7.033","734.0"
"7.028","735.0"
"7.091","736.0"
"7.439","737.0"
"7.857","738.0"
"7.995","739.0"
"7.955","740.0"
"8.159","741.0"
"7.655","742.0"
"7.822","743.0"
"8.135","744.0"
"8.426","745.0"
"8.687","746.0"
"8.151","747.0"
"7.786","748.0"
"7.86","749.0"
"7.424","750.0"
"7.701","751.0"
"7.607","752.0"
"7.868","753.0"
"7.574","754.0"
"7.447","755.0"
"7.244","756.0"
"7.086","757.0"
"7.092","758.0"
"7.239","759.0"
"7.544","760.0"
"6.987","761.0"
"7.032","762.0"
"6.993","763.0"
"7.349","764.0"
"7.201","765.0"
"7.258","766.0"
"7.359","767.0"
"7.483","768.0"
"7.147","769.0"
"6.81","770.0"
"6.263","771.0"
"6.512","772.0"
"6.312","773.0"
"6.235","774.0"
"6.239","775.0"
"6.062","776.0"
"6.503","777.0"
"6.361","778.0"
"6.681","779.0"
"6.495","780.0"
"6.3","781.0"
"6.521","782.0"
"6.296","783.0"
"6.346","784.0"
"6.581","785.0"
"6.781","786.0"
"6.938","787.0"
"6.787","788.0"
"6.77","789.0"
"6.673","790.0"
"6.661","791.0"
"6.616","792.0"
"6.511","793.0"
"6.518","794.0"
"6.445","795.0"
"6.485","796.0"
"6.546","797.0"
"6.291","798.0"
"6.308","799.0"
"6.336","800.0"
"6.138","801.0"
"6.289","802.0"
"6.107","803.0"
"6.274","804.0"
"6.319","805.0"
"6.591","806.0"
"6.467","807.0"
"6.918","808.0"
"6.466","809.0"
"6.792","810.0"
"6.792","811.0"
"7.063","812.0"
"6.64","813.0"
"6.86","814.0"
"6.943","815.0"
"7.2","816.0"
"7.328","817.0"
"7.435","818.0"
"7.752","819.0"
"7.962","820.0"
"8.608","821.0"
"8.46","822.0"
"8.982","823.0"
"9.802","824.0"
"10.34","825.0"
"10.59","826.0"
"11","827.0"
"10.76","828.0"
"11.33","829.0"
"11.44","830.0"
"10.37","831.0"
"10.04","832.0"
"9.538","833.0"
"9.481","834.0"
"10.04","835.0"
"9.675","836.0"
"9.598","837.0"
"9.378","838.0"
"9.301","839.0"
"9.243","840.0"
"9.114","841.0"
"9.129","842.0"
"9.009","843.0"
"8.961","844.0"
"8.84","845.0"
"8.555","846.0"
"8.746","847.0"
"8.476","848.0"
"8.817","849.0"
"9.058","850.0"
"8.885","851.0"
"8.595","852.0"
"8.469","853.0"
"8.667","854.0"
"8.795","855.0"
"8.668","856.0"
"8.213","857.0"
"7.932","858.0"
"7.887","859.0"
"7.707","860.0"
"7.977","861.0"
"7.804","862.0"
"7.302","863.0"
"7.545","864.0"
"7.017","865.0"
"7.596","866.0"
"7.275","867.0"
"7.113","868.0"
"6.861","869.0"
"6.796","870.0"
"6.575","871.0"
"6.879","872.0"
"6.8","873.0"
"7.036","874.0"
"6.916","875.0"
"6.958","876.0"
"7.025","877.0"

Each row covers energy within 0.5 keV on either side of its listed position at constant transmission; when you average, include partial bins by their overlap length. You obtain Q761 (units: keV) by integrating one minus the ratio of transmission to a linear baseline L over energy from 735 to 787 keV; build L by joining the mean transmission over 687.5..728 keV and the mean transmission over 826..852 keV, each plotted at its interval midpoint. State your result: 6.2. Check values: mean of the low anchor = 7.27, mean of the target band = 7.19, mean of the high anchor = 9.55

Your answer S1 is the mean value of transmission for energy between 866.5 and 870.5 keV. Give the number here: 7.01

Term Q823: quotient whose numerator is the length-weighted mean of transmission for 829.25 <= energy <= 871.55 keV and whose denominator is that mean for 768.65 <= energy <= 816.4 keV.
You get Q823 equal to 1.31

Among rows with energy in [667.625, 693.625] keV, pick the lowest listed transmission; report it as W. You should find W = 7.134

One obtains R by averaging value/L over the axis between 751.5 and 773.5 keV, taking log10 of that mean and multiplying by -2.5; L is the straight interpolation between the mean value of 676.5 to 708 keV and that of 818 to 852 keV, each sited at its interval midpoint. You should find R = 0.24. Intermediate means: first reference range 8.44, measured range 7.15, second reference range 9.39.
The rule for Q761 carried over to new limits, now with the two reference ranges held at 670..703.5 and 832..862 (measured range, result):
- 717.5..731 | 4.0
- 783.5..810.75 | 6.9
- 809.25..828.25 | 1.2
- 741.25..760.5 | 2.0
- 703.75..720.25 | 3.9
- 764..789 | 5.8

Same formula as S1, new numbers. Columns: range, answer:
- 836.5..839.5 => 9.43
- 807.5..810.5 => 6.73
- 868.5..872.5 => 6.78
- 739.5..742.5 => 7.92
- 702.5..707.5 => 7.75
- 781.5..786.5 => 6.5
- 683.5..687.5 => 8.66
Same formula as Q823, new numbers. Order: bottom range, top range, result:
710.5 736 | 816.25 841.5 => 1.53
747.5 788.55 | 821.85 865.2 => 1.31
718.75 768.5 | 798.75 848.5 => 1.17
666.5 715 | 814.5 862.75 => 1.13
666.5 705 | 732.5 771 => 0.90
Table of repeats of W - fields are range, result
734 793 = 6.062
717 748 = 5.613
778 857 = 6.107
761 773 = 6.263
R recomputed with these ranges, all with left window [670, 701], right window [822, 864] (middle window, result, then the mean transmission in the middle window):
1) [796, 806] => 0.38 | 6.31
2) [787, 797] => 0.32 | 6.62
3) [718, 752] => 0.23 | 7.02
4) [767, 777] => 0.31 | 6.6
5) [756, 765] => 0.22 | 7.17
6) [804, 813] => 0.33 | 6.65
